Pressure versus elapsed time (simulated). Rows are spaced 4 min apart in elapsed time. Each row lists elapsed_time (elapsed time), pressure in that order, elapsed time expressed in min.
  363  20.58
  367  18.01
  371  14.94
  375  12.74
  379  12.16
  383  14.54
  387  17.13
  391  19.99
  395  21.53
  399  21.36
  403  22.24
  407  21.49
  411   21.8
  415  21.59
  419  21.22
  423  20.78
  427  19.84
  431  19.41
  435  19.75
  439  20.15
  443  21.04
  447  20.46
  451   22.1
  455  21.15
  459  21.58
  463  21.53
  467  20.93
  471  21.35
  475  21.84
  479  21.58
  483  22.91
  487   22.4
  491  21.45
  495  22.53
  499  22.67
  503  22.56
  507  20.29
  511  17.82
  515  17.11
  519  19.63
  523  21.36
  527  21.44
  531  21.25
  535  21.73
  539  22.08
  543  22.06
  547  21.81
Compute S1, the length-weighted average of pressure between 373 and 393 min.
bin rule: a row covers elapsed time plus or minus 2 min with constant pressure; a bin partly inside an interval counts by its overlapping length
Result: 15.3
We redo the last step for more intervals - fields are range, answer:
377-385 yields 13.3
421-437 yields 19.9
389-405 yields 21.3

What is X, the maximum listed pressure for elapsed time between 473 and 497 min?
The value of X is 22.91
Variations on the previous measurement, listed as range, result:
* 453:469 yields 21.58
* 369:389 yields 17.13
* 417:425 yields 21.22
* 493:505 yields 22.67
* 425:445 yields 21.04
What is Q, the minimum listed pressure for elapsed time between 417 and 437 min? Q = 19.41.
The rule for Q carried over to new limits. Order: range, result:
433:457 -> 19.75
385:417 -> 17.13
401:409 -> 21.49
